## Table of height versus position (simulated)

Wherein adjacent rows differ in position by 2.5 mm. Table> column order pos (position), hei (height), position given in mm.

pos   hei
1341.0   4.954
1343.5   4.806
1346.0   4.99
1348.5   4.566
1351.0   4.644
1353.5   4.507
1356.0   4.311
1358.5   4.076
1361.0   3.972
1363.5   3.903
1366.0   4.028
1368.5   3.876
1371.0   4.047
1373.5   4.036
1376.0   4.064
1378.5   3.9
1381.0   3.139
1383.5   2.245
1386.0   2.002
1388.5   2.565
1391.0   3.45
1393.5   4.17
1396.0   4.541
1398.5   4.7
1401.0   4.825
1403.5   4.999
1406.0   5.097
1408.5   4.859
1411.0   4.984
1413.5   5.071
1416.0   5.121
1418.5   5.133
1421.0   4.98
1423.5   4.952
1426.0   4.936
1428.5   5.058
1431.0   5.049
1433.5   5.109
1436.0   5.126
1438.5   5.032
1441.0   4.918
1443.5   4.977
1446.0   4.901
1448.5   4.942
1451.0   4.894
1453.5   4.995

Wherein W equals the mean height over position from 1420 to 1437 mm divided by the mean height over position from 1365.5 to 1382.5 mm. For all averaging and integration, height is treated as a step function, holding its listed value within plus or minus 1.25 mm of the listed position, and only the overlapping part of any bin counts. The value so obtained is 1.3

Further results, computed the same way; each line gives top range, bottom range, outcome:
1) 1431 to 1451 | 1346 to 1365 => 1.16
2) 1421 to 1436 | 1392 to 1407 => 1.07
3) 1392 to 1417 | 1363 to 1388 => 1.38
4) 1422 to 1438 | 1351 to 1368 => 1.21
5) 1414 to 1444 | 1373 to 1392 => 1.60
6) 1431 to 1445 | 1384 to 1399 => 1.46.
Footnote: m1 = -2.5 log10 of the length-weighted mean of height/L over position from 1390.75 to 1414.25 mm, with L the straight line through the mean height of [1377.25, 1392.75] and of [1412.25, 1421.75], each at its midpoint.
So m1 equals -0.154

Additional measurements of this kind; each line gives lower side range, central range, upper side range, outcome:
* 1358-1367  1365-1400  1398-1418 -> 0.21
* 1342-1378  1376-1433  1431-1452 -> 0.08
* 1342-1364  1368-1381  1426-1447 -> 0.17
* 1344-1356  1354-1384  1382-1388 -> -0.18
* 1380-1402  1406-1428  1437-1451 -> -0.19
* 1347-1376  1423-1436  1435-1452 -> -0.04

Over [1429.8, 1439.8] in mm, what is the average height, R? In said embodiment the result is 5.08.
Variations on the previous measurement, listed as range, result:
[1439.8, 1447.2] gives 4.93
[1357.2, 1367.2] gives 4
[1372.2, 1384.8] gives 3.47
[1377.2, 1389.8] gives 2.78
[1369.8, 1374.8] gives 4.04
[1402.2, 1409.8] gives 4.98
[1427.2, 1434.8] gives 5.07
